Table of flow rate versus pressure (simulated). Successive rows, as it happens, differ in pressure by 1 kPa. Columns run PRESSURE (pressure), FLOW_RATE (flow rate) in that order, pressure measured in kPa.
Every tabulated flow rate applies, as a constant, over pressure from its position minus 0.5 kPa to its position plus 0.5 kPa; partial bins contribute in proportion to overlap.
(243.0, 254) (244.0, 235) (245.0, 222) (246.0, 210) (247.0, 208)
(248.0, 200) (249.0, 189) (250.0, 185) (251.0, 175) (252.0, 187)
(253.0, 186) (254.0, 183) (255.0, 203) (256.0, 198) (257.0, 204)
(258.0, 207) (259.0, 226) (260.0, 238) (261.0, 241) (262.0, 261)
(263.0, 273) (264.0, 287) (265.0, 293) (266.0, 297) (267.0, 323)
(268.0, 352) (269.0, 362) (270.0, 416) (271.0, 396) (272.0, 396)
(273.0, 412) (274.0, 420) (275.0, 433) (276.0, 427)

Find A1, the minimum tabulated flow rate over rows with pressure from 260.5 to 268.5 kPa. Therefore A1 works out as 241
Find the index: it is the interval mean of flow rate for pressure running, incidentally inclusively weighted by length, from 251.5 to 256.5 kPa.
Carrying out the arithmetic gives 191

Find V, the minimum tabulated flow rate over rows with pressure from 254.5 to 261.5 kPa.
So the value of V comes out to 198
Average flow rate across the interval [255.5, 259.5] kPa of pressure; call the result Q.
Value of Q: 209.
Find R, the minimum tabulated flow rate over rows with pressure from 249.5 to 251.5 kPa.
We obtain 175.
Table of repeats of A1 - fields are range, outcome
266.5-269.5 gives 323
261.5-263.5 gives 261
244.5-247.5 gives 208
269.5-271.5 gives 396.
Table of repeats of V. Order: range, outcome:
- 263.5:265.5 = 287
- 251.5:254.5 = 183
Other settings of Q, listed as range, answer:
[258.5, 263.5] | 248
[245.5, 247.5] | 209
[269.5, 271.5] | 406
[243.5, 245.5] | 228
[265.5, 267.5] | 310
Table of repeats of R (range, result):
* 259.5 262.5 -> 238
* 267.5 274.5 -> 352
